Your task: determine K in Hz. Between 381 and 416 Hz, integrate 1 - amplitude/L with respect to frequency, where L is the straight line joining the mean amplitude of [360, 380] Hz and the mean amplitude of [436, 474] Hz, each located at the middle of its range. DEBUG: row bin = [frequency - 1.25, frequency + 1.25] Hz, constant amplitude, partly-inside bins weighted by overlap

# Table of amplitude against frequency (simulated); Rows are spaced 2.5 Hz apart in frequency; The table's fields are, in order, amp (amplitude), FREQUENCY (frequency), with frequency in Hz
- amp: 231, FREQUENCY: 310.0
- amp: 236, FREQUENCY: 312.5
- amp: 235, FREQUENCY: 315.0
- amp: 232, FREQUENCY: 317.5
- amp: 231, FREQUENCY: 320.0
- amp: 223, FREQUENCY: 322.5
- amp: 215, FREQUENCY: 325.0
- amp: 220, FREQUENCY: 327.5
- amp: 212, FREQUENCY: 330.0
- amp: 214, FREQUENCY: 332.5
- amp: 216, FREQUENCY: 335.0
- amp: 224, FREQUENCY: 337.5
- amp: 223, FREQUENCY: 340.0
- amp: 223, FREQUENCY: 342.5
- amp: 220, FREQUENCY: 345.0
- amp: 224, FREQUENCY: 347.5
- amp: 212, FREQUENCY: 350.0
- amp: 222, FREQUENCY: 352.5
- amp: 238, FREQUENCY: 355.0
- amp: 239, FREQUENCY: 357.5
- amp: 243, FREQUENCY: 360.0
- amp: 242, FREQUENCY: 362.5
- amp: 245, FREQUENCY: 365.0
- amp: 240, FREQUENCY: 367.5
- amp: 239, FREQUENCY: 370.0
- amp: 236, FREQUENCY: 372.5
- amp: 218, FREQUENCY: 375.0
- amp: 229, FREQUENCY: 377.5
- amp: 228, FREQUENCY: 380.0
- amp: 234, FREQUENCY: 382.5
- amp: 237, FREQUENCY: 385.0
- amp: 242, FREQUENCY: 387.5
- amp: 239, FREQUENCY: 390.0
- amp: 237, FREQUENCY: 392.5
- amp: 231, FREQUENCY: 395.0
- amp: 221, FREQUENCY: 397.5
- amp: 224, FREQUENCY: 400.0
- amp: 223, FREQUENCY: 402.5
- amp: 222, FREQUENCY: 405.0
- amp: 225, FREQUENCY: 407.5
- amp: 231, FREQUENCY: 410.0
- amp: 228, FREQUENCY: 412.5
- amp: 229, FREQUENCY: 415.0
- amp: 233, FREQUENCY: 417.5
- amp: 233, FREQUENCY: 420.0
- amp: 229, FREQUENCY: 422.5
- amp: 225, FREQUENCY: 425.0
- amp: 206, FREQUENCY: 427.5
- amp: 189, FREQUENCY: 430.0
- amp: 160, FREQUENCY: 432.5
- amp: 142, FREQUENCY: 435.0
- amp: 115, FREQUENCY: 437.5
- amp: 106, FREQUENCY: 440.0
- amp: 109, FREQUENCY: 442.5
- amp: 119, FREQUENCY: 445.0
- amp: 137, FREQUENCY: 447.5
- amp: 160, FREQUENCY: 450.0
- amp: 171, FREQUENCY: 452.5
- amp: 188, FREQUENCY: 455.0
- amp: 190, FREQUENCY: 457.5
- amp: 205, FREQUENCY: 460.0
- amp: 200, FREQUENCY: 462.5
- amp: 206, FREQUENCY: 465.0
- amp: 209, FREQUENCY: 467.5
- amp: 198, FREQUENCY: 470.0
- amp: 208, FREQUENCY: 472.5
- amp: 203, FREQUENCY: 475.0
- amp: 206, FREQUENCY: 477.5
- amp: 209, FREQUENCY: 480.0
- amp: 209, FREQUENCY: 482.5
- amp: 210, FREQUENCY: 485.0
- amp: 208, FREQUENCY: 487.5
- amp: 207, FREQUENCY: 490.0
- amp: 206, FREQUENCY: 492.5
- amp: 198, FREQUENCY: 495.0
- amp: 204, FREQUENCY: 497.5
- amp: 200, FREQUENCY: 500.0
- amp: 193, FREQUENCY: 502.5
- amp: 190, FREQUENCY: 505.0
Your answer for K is -2.9 Hz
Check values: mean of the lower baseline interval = 236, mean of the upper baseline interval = 168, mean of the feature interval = 230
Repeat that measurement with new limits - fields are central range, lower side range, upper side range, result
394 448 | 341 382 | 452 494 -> 5.8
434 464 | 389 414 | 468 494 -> 8.5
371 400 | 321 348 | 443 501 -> -3.1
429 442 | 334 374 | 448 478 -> 4.1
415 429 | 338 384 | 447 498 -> -0.8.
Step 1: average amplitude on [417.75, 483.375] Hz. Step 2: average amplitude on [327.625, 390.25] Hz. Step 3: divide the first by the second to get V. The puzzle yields 0.80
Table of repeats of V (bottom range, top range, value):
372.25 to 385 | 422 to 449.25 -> 0.68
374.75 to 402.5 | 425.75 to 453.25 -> 0.64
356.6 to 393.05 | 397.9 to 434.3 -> 0.92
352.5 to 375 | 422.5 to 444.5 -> 0.67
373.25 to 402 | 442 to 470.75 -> 0.76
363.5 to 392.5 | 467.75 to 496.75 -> 0.87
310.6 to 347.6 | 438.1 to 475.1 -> 0.77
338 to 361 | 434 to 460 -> 0.65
